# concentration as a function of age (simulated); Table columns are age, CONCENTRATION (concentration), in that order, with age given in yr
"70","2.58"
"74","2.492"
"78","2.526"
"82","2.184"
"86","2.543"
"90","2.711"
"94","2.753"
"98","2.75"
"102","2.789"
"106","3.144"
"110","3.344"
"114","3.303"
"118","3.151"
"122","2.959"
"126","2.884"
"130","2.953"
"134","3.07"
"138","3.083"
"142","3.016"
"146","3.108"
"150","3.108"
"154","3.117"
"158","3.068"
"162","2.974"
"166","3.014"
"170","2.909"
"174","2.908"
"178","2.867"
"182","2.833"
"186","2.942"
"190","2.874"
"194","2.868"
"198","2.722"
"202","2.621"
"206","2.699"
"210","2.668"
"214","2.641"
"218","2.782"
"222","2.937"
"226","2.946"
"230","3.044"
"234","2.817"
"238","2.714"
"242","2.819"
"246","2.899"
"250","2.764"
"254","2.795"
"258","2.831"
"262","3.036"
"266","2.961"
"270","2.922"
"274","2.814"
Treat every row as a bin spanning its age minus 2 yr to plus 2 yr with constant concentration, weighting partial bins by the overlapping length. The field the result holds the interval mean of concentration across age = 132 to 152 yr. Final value 3.08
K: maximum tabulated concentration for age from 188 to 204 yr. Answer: 2.874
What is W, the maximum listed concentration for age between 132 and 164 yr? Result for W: 3.117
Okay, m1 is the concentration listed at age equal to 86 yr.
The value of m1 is 2.543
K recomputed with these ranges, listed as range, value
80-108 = 3.144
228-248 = 3.044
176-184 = 2.867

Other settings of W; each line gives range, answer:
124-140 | 3.083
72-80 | 2.526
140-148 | 3.108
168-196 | 2.942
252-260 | 2.831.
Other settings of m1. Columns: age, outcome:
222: 2.937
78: 2.526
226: 2.946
